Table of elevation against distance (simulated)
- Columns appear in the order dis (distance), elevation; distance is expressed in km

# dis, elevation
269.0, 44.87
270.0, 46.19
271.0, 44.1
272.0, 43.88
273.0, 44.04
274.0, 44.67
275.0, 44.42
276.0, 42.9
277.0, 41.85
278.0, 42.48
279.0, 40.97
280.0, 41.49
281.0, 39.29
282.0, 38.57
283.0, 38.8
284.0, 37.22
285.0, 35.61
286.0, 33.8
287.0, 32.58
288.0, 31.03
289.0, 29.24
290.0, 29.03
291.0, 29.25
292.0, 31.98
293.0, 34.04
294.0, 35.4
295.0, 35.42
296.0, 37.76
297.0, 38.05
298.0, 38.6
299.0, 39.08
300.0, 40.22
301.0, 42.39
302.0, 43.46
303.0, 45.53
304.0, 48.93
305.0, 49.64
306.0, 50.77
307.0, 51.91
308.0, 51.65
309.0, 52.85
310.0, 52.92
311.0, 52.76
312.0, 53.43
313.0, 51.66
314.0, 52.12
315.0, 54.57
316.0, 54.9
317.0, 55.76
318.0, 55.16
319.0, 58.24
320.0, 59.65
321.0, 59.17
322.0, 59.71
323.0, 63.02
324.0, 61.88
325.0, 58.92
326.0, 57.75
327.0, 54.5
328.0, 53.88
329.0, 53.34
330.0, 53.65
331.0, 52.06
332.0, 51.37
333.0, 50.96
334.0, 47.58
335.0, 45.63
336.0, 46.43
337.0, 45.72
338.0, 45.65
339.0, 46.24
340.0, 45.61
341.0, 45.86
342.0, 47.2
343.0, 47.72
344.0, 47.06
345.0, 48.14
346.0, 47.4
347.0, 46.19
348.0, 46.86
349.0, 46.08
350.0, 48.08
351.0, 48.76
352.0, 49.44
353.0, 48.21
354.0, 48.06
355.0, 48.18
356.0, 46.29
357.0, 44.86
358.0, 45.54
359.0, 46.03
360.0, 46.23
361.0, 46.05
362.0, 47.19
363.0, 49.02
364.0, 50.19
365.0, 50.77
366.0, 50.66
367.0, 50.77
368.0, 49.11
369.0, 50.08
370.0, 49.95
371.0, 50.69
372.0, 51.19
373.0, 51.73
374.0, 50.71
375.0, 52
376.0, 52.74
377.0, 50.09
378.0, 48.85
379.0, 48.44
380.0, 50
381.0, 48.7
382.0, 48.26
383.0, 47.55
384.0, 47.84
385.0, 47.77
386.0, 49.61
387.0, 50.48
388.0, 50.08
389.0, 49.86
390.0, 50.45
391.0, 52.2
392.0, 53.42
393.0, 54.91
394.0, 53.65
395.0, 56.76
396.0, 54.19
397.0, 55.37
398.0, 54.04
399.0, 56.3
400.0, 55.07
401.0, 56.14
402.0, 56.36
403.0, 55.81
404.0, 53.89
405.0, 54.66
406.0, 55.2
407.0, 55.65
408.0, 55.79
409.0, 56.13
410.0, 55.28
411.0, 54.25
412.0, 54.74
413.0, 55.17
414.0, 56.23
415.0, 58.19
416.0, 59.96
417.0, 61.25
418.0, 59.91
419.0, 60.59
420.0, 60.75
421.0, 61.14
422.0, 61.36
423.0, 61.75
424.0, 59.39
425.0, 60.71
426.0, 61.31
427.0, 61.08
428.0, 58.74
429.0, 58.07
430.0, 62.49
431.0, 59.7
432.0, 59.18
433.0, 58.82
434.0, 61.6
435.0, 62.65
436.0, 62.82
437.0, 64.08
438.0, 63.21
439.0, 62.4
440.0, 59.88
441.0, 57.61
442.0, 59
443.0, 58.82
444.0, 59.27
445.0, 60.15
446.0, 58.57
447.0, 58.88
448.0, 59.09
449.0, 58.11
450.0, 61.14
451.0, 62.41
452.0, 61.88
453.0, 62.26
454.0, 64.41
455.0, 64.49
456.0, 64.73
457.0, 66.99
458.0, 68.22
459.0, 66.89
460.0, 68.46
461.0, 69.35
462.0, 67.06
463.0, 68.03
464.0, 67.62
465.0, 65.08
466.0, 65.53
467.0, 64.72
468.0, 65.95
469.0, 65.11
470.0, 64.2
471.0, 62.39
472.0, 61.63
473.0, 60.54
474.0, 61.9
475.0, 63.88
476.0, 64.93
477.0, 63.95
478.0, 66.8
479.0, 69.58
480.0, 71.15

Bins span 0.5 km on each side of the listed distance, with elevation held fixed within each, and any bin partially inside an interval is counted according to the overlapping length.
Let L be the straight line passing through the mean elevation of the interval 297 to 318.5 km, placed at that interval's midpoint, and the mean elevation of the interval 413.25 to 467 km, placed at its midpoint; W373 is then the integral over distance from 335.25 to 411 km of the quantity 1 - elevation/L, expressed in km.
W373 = 7.3 km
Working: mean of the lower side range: 49.2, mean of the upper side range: 61.9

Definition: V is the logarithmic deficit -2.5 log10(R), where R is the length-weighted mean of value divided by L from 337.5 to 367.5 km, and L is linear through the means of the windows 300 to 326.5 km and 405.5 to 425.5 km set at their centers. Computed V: 0.17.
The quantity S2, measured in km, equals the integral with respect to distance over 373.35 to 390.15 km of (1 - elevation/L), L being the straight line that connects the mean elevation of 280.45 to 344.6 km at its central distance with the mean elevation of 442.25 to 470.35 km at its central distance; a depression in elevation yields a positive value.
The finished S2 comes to 1.6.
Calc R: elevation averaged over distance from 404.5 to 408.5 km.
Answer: 55.3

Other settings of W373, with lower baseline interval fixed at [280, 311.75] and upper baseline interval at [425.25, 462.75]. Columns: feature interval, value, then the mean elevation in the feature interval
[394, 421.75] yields 0.1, 56.6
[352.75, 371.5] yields 0.7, 48.3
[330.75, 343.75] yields -0.3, 47.4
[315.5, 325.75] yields -3.4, 58.6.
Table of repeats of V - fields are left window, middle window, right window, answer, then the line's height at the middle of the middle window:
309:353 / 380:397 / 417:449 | 0.111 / 56.6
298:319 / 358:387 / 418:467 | 0.134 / 55.8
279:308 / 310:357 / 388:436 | -0.147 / 45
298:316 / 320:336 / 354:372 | -0.127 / 48.7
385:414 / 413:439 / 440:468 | -0.036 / 58.5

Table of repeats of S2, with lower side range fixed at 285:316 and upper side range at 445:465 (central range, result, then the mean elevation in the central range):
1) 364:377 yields 0.4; 50.8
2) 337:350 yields 0.5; 46.7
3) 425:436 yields 0.0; 60.5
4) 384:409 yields 1.0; 53.6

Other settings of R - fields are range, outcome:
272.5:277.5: 43.6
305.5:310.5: 52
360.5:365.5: 48.6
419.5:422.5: 61.1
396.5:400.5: 55.2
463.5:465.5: 66.3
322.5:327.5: 59.2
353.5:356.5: 47.5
